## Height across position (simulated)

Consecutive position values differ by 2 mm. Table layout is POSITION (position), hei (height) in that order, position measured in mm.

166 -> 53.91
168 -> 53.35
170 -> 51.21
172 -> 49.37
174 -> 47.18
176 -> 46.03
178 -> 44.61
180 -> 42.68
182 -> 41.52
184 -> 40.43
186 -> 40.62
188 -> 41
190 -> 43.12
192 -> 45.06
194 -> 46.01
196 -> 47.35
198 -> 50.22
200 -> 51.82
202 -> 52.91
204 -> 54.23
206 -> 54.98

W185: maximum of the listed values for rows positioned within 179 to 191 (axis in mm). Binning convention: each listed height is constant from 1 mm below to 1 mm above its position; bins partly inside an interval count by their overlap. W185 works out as 43.12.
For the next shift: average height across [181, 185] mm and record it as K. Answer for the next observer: 41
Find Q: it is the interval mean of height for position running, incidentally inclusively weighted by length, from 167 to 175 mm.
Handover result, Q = 50.3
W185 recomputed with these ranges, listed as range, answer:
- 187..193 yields 45.06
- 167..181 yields 53.35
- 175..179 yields 46.03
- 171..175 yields 49.37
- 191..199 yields 50.22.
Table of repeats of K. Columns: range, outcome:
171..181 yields 46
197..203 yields 51.6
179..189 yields 41.2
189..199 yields 46.4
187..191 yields 42.1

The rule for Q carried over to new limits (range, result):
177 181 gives 43.6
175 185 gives 43.1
